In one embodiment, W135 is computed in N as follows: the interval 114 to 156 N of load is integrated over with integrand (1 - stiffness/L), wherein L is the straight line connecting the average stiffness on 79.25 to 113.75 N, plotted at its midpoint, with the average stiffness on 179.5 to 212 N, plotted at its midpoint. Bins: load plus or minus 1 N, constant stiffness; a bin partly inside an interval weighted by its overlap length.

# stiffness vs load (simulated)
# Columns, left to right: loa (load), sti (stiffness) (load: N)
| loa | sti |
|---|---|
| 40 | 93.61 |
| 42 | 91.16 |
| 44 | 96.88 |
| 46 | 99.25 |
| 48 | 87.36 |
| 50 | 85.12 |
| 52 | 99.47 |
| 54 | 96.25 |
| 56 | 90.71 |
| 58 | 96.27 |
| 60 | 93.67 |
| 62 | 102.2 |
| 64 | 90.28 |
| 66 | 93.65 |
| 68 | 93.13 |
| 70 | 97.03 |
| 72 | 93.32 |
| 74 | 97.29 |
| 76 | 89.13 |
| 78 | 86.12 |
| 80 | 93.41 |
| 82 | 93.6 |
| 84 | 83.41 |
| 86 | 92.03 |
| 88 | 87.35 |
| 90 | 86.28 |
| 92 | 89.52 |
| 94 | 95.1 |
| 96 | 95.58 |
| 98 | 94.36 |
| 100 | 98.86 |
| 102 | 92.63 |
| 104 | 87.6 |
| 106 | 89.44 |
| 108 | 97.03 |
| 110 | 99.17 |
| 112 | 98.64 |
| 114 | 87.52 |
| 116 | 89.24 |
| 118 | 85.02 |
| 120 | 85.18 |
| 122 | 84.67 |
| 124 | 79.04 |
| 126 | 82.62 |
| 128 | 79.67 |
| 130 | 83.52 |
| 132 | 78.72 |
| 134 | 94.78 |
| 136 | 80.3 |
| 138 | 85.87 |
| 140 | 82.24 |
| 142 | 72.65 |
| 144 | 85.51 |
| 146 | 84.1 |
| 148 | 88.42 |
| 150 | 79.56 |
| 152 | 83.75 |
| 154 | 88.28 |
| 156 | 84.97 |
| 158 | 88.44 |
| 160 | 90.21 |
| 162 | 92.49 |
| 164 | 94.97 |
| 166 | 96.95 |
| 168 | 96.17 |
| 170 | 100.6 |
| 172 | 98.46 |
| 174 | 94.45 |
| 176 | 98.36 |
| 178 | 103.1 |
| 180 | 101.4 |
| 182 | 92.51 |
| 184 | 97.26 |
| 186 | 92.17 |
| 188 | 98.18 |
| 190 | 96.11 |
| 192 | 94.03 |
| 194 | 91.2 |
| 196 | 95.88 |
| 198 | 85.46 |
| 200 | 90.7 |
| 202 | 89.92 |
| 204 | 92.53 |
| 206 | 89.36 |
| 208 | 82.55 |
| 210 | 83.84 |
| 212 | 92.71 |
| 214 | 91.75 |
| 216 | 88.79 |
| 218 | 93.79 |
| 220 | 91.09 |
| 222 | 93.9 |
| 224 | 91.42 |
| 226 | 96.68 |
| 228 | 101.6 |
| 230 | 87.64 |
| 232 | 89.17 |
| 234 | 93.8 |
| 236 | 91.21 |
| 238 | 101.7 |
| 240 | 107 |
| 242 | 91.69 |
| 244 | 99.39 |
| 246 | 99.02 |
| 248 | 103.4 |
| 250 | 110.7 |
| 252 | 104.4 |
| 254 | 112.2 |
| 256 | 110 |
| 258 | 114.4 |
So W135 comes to 3.86 N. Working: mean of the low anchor 92.5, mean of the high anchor 91.9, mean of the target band 83.8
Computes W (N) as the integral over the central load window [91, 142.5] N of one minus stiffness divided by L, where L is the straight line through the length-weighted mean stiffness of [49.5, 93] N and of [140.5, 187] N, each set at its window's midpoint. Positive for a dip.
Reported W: 2.1 N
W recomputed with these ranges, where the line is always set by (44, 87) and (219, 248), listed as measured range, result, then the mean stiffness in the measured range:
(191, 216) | 1.38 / 89.9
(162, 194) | -0.63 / 96.7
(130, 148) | 2.07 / 83.3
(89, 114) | 0.05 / 93.4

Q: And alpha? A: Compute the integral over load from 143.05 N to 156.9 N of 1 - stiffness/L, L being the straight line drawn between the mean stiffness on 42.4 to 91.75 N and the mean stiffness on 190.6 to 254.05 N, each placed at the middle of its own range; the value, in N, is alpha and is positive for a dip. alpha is 1.3 N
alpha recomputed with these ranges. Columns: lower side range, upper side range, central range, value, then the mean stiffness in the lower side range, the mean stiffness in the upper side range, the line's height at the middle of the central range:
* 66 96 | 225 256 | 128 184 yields 3.36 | 91.4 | 99.7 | 95.3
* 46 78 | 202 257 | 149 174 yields 0.94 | 93.6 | 95.9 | 94.9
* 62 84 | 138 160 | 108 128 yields -0.06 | 92.7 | 84.2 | 87.7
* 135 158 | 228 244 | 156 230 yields -3.20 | 83.5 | 95.3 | 89.6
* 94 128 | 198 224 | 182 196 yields -0.73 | 90.2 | 90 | 90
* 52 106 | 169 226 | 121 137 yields 1.73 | 92.7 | 93.3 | 93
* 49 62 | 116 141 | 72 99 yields -0.36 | 94.2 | 83.7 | 89.9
